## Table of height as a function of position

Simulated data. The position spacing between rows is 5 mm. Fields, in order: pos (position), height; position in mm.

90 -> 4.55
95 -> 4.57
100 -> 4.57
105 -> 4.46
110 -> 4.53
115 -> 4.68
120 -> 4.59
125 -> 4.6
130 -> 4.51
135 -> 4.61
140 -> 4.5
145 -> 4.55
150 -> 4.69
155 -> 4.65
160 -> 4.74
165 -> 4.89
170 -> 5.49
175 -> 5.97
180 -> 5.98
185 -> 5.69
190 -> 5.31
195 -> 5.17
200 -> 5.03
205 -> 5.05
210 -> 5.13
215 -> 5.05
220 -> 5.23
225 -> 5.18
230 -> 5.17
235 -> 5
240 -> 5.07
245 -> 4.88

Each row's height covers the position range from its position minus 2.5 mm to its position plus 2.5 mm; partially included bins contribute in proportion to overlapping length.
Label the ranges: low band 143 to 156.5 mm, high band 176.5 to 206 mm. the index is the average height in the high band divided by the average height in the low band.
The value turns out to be 1.2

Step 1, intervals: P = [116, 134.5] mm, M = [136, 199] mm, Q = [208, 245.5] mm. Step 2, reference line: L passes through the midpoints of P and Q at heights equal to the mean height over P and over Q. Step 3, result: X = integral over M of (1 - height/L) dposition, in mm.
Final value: -4.19 mm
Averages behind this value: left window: 4.58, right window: 5.1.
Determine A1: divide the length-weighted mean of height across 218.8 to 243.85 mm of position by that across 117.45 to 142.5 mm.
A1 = 1.12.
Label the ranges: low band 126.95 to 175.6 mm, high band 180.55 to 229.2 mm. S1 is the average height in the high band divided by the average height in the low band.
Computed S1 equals 1.1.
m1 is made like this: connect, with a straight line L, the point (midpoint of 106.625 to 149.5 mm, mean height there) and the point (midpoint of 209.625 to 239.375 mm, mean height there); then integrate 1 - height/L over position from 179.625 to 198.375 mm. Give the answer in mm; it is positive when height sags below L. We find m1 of -2.1 mm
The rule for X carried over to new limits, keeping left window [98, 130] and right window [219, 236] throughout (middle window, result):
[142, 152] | 0.3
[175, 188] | -2.5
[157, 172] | -0.6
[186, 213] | -0.9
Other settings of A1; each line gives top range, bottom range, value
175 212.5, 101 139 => 1.18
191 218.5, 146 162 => 1.09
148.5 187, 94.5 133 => 1.16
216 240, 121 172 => 1.09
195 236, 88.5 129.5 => 1.12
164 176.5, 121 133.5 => 1.20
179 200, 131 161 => 1.18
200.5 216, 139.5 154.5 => 1.10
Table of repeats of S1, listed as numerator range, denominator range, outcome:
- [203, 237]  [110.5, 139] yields 1.12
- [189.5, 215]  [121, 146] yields 1.12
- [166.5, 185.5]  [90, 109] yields 1.27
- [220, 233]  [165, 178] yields 0.93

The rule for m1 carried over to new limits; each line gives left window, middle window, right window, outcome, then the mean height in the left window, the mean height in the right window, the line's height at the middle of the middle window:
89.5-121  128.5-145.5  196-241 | 0.6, 4.56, 5.1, 4.72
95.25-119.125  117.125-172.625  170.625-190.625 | 4.9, 4.56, 5.75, 5.17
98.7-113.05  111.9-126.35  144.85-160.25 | -0.2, 4.52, 4.66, 4.56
